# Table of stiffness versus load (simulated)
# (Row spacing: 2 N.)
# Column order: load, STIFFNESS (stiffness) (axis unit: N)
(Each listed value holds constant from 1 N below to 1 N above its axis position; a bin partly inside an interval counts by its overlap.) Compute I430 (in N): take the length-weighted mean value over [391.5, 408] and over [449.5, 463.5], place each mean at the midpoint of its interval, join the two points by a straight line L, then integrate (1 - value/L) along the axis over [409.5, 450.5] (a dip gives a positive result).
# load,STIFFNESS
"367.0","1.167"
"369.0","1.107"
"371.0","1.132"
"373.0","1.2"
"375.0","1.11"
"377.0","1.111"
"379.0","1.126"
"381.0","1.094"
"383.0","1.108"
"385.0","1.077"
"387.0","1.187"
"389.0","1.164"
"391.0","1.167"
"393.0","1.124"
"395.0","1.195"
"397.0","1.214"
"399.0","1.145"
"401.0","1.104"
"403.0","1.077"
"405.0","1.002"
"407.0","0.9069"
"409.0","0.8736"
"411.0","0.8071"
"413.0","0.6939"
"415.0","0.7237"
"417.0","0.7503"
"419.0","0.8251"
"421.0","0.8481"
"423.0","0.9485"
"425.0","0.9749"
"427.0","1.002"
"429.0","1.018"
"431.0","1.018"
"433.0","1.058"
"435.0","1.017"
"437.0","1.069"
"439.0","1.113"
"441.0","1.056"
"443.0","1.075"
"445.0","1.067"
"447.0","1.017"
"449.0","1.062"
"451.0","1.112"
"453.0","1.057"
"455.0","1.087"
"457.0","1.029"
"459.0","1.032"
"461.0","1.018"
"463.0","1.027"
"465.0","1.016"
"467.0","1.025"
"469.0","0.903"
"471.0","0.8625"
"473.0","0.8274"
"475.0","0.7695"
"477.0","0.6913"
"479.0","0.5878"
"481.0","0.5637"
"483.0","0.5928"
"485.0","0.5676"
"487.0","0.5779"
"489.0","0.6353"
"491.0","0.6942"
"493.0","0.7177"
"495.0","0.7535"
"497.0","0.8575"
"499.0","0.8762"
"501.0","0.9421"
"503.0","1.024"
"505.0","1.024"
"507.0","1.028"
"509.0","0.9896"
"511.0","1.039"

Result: 4.4 N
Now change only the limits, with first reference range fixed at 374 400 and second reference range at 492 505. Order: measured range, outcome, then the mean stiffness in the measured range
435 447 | -0.7 N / 1.07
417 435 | 1.6 N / 0.953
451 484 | 2.2 N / 0.888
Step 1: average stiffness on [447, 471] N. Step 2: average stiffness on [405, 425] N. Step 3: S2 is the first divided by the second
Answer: 1.23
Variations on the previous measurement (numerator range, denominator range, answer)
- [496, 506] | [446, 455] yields 0.89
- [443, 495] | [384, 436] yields 0.87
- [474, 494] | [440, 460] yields 0.60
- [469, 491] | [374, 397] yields 0.60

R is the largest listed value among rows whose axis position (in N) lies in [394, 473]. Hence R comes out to 1.214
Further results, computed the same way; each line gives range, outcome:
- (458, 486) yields 1.032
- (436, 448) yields 1.113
